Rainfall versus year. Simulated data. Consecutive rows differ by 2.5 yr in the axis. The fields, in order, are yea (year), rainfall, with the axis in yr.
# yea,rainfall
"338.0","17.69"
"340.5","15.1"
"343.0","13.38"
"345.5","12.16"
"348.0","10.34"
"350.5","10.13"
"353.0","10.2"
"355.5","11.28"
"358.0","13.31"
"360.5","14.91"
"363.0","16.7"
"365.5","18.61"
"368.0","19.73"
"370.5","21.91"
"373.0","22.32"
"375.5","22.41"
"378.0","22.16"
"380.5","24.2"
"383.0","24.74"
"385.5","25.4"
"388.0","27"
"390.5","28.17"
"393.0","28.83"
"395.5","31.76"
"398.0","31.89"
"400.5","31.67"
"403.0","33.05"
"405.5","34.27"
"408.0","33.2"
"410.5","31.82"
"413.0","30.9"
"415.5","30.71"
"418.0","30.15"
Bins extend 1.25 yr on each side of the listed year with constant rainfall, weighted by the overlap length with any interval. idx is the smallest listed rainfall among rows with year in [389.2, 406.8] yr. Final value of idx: 28.17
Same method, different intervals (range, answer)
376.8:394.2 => 22.16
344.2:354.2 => 10.13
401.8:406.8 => 33.05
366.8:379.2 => 19.73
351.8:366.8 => 10.2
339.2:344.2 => 13.38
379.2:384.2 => 24.2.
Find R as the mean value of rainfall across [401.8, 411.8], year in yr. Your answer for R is 33.1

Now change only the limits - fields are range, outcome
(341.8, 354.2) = 11.2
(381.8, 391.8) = 26.3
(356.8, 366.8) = 15.9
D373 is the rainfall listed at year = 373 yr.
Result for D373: 22.32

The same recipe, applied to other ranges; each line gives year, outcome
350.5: 10.13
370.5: 21.91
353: 10.2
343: 13.38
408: 33.2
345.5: 12.16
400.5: 31.67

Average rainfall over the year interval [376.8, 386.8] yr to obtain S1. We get 24.1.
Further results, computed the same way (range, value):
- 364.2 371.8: 20.1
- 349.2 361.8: 12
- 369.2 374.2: 22.1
